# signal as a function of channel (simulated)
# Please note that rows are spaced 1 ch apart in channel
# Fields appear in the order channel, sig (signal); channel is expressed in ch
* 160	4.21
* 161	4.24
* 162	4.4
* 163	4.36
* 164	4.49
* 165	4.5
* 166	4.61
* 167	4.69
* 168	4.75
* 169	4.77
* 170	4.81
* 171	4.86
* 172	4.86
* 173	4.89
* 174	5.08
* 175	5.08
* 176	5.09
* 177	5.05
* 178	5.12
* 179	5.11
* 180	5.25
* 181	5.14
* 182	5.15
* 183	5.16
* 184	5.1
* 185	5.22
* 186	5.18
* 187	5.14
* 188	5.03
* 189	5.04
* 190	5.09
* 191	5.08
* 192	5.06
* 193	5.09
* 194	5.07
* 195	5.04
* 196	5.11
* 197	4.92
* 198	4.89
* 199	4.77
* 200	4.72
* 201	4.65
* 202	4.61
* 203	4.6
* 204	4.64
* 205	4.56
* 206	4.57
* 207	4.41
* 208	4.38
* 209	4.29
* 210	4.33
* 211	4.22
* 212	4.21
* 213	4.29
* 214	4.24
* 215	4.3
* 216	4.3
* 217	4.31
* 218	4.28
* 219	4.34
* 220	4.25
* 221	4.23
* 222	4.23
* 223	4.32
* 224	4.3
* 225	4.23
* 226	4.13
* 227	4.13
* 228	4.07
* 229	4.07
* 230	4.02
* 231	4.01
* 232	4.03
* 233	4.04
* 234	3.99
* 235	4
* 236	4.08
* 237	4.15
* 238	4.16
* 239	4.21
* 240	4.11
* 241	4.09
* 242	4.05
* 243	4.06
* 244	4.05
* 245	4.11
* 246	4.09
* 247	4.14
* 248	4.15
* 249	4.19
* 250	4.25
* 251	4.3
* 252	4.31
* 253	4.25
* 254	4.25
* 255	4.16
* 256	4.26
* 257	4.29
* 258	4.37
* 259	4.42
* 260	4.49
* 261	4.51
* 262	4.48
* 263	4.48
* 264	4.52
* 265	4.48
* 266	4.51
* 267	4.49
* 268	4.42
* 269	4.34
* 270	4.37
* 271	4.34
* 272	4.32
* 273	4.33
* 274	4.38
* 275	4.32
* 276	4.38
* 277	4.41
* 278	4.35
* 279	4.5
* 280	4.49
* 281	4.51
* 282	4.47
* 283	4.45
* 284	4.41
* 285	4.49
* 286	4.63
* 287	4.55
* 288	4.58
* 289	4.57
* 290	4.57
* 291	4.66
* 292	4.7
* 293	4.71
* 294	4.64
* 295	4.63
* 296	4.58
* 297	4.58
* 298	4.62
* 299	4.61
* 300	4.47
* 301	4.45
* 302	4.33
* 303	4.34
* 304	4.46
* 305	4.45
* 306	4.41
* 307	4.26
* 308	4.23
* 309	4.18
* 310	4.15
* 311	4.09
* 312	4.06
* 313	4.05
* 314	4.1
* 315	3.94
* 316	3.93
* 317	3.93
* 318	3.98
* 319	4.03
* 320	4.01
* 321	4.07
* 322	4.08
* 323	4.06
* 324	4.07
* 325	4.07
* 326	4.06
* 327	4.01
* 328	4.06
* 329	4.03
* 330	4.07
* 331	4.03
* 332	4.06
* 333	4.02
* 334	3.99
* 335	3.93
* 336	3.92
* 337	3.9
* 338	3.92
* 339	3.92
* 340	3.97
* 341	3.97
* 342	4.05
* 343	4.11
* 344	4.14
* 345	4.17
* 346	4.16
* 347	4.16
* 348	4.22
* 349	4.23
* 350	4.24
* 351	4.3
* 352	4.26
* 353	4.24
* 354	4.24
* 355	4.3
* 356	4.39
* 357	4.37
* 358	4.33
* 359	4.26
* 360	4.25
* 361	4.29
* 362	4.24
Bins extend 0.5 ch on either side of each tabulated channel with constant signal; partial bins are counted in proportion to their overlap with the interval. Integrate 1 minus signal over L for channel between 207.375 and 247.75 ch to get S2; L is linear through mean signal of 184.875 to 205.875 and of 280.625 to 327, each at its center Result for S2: 4.9 ch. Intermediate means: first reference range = 4.92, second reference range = 4.33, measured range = 4.17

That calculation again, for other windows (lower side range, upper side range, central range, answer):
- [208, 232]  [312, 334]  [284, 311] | -2.69 ch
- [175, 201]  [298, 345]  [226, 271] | 3.88 ch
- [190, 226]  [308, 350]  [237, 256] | 0.95 ch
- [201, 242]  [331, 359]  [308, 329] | 0.53 ch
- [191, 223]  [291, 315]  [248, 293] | 0.23 ch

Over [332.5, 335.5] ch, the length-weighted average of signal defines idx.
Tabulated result 3.98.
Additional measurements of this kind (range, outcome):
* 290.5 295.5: 4.67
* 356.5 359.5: 4.32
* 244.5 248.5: 4.12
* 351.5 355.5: 4.26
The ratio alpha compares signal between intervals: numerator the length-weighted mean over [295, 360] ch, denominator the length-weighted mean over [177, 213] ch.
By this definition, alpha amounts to 0.9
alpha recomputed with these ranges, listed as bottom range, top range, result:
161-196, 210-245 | 0.84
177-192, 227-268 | 0.82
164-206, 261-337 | 0.87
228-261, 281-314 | 1.07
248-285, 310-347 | 0.92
